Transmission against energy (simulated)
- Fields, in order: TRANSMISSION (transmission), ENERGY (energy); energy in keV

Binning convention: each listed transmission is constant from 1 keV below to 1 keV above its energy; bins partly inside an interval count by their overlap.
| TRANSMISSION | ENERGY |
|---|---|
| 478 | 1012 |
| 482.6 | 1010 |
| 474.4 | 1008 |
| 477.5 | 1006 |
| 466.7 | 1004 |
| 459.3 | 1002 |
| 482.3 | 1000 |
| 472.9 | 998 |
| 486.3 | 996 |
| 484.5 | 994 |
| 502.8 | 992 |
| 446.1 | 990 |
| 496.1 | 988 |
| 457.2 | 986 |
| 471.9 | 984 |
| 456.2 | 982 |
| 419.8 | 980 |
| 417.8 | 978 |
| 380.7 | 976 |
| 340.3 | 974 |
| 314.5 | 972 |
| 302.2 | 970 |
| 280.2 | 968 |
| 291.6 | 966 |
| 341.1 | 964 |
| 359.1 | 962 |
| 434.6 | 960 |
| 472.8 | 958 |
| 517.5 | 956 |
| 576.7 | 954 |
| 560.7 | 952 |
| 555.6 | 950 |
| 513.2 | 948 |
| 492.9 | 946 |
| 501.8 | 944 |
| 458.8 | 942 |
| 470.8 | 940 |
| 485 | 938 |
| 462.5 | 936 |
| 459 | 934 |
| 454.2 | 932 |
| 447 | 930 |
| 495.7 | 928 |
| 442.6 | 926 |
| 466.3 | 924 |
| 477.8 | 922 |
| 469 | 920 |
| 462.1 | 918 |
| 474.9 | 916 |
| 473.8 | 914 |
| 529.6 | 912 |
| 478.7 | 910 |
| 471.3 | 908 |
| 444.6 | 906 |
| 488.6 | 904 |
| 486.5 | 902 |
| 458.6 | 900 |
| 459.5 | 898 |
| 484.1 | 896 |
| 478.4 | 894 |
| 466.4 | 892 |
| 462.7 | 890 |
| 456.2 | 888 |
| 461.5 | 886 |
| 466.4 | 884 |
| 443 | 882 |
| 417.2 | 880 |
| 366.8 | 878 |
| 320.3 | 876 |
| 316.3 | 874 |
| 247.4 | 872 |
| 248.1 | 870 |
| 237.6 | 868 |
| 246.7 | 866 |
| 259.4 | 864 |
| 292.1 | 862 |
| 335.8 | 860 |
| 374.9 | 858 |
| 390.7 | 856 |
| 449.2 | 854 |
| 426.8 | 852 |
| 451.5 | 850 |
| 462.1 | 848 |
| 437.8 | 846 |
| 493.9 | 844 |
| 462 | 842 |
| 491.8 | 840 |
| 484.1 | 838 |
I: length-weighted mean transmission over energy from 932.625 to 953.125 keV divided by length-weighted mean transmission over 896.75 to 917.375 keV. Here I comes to 1.04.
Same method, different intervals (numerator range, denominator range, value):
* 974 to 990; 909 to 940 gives 0.93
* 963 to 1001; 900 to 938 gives 0.88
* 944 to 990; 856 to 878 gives 1.46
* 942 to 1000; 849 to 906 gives 1.12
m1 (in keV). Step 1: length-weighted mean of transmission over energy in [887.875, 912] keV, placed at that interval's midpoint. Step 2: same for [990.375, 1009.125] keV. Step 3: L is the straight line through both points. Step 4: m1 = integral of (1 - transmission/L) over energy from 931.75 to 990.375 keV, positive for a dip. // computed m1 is 4.45 keV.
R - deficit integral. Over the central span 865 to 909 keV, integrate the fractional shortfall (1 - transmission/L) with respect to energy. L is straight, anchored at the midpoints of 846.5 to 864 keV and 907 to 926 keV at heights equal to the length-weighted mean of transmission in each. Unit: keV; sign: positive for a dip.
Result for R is 3.23 keV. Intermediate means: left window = 391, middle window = 406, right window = 476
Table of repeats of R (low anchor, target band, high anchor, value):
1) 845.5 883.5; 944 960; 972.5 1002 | -3.7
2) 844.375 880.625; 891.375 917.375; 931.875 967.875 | -4.6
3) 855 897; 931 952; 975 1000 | -3.3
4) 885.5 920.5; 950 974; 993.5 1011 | 3.4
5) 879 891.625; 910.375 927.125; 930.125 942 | -0.5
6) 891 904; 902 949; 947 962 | 1.5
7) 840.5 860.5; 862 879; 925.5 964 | 6.2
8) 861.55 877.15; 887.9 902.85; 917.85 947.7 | -5.0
